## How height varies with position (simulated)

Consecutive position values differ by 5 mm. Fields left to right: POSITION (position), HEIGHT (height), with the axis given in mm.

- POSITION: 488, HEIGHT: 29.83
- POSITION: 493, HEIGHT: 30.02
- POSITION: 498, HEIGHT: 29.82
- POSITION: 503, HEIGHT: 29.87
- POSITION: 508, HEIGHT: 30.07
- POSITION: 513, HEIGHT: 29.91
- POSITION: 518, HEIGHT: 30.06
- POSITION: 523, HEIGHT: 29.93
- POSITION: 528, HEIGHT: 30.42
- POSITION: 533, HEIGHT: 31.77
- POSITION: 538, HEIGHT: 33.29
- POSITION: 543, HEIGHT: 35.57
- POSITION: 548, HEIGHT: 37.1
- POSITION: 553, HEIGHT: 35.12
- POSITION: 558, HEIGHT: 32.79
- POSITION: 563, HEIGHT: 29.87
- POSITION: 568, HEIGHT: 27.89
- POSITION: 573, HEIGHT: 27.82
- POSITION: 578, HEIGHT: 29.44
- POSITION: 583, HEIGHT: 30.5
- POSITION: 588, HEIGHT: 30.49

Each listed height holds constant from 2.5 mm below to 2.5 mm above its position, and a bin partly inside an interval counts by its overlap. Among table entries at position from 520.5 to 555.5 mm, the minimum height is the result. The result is 29.93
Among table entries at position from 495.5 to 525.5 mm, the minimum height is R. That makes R 29.82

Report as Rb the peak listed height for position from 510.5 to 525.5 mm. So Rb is 30.06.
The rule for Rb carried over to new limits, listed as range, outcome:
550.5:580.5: 35.12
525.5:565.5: 37.1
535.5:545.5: 35.57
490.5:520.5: 30.07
